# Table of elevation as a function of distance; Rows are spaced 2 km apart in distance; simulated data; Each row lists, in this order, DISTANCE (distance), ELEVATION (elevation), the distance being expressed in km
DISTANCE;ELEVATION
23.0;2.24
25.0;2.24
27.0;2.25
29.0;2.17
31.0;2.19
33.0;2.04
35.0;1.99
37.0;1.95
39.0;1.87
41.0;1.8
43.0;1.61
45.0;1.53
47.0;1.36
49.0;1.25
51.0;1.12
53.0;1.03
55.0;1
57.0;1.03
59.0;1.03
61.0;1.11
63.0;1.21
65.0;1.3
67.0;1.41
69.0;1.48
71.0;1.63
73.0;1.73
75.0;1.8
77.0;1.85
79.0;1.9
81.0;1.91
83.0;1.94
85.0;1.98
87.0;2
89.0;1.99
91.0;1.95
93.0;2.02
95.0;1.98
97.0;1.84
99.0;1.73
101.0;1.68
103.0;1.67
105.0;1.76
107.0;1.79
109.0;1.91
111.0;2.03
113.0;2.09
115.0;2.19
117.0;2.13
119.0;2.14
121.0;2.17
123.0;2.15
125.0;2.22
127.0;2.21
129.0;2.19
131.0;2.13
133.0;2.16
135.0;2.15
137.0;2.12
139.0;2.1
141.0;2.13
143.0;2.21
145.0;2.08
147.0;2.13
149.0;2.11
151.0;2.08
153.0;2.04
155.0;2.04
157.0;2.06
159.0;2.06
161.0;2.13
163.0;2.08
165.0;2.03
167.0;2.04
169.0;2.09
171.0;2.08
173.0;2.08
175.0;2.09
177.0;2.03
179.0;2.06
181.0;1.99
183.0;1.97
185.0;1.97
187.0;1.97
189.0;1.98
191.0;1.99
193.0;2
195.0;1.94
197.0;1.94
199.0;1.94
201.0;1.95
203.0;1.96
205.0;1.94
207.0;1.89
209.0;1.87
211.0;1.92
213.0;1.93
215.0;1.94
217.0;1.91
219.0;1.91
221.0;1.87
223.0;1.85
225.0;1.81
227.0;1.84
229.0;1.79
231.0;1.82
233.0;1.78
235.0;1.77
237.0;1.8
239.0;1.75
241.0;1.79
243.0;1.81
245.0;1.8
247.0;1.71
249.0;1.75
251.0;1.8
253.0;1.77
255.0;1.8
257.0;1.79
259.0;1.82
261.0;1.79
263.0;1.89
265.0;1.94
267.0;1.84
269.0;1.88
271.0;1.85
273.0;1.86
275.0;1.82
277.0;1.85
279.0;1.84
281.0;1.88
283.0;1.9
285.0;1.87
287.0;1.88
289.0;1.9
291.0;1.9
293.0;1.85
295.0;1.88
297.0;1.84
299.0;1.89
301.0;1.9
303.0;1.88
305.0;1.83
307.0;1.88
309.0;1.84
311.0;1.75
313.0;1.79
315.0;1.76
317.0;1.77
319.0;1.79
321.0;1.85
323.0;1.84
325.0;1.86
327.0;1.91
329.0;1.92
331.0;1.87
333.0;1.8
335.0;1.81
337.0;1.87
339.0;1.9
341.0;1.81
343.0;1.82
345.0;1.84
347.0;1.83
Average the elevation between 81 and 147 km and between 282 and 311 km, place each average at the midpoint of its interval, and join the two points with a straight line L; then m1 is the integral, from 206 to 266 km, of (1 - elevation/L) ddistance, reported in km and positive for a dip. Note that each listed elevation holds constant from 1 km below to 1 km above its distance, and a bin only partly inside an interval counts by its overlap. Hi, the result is 2.9 km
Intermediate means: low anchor 2.03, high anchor 1.87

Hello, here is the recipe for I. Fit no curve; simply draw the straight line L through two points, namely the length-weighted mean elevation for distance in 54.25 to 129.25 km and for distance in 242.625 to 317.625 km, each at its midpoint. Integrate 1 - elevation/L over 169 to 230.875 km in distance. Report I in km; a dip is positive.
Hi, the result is -4.4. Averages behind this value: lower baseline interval 1.79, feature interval 1.95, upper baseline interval 1.84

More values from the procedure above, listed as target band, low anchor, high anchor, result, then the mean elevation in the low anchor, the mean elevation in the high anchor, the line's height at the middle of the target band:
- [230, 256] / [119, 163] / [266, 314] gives 2.2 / 2.13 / 1.86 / 1.94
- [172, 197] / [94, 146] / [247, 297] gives -0.6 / 2.04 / 1.84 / 1.96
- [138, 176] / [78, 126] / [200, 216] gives -2.8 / 1.97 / 1.92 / 1.94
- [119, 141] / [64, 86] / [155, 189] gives -2.9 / 1.72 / 2.04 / 1.9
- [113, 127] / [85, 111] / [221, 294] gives -2.2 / 1.87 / 1.83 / 1.87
